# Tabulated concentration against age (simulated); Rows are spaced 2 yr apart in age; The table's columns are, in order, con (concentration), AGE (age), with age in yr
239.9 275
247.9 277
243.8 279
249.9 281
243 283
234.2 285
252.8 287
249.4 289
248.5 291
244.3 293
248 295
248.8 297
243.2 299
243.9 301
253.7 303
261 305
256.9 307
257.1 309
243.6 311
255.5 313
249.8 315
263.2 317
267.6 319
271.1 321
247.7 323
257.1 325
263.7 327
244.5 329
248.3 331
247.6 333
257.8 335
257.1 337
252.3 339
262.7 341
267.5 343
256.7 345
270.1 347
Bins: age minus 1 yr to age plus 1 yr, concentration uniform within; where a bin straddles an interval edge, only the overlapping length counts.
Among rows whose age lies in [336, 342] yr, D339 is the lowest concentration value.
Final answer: 252.3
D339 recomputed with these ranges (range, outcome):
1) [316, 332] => 244.5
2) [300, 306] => 243.9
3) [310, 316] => 243.6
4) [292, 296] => 244.3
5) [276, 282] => 243.8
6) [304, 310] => 256.9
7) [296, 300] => 243.2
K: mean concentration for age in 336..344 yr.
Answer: 260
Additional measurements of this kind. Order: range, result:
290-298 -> 247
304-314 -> 255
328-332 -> 246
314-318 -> 256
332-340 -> 254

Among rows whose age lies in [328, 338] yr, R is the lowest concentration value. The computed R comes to 244.5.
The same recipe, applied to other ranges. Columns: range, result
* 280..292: 234.2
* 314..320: 249.8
